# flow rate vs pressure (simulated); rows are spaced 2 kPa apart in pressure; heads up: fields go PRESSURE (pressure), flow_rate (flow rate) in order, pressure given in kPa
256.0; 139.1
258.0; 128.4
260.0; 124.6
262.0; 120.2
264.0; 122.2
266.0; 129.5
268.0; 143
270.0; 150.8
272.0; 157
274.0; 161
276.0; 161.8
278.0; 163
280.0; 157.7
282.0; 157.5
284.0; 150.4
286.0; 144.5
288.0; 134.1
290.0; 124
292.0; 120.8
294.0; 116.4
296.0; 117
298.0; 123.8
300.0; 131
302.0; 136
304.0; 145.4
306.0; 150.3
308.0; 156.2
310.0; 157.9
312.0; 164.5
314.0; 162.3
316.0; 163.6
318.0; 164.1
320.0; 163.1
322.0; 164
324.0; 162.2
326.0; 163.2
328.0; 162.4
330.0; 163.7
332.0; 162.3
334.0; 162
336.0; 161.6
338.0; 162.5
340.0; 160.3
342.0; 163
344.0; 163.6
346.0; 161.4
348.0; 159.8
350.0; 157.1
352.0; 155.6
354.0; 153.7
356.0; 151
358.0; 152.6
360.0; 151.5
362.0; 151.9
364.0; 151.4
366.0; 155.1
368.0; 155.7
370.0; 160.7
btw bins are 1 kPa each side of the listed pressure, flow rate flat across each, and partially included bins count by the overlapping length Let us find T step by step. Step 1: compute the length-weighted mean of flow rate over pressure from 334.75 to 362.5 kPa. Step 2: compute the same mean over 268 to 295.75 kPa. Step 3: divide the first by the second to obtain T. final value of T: 1.1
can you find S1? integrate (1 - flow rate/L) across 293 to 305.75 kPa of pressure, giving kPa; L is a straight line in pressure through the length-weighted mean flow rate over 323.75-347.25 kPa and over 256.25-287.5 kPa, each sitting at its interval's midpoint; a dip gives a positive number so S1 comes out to 1.9 kPa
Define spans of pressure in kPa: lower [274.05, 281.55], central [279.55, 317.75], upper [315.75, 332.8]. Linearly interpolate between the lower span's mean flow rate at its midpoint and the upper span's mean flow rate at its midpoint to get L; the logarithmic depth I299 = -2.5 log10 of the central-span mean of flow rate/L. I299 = 0.134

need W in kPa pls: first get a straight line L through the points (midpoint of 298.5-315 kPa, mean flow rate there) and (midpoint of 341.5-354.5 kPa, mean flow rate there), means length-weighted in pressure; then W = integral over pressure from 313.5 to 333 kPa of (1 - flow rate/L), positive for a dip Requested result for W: -1.2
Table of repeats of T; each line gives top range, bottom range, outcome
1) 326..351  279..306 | 1.19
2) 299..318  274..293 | 1.04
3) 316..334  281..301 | 1.24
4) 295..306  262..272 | 0.97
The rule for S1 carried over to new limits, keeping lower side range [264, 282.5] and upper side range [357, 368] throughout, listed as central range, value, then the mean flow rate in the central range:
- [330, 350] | -1.20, 162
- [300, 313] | 0.17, 150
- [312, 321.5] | -0.70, 163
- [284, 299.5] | 2.48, 128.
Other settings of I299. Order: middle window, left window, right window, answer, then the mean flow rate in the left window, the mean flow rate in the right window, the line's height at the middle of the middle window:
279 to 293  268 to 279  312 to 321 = 0.13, 157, 163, 159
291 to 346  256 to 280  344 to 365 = -0.02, 142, 155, 150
